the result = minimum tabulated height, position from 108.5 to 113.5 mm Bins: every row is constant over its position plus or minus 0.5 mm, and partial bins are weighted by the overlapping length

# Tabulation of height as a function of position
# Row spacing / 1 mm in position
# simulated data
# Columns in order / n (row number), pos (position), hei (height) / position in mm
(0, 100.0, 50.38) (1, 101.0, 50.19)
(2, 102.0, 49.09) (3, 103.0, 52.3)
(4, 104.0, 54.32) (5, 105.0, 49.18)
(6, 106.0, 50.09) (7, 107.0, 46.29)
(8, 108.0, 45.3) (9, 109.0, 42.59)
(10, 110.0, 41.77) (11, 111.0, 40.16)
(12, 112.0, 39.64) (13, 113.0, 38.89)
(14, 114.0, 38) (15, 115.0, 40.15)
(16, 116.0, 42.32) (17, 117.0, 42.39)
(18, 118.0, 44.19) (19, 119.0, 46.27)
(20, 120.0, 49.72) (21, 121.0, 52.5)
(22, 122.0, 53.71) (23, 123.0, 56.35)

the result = 38.89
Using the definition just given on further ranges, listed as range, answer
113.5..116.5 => 38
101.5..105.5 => 49.09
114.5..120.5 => 40.15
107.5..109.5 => 42.59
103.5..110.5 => 41.77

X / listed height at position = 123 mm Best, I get 56.35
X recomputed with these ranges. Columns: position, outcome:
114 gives 38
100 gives 50.38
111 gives 40.16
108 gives 45.3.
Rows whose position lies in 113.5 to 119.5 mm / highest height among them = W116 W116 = 46.27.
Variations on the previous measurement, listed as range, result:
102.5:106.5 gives 54.32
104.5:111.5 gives 50.09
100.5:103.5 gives 52.3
